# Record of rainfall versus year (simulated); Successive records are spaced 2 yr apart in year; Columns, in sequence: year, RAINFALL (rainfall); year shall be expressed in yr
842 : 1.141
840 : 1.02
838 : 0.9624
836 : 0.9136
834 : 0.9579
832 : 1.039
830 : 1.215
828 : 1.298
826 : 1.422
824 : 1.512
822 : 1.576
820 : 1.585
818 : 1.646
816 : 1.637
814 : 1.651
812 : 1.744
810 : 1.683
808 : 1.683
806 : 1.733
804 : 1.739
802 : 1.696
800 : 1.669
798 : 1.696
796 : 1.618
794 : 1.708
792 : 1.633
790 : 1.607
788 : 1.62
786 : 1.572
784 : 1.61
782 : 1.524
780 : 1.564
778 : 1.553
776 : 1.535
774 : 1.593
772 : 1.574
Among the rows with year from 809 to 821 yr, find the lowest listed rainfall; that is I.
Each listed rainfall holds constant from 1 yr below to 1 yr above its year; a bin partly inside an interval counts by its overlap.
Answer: 1.585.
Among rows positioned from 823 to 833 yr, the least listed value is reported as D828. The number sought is 1.039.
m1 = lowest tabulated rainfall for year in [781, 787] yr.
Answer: 1.524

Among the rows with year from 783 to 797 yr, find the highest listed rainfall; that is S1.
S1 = 1.708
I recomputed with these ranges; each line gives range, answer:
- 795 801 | 1.618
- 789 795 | 1.607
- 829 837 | 0.9136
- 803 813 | 1.683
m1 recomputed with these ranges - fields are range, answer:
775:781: 1.535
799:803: 1.669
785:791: 1.572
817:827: 1.422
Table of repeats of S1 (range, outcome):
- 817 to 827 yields 1.646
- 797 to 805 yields 1.739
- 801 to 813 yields 1.744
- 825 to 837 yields 1.422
